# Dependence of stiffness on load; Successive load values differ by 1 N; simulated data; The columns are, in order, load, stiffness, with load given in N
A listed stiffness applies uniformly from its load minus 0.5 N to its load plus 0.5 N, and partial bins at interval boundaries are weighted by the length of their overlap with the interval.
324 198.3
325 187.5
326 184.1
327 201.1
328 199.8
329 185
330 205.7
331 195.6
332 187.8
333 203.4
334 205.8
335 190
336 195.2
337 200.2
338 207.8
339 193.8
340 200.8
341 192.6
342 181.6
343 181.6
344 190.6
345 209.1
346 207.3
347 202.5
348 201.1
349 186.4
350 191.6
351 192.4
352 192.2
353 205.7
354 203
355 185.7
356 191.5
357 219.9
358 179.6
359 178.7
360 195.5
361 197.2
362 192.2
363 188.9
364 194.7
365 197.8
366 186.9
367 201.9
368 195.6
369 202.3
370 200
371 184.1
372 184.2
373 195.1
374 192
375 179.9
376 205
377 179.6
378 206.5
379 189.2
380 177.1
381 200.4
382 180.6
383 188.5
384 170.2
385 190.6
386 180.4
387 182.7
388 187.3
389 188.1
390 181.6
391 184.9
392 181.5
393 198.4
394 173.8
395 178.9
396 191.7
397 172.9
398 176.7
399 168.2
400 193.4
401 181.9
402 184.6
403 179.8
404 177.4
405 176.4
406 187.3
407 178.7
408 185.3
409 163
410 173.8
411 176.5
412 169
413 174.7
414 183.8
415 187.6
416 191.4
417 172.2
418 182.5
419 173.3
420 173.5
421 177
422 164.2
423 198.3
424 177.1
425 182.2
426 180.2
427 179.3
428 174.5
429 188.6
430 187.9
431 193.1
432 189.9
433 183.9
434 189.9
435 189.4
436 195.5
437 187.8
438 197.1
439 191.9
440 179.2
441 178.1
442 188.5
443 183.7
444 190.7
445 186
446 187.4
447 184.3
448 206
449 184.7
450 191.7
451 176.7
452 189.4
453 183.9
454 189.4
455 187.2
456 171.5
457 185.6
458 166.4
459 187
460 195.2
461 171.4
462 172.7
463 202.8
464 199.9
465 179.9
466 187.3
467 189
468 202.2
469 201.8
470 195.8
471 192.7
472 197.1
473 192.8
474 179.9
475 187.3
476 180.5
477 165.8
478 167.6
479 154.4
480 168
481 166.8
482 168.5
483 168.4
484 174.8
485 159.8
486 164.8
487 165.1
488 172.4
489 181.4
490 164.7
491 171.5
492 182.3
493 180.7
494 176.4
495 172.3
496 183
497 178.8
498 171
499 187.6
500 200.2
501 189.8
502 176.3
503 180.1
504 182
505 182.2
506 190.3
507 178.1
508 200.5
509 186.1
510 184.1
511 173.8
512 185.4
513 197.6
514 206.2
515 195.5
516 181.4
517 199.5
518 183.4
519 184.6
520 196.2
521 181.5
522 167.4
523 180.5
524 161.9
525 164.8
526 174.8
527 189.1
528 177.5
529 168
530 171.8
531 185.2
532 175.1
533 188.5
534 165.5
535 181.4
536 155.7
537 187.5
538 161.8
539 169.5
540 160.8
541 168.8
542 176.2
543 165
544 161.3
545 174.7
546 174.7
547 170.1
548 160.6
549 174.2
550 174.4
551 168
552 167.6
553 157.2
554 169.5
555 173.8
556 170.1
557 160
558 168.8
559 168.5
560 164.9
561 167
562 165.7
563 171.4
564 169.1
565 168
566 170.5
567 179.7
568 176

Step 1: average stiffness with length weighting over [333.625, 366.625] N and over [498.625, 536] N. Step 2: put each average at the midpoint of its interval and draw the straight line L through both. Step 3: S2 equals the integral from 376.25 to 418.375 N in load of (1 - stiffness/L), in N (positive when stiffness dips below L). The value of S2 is 2.1 N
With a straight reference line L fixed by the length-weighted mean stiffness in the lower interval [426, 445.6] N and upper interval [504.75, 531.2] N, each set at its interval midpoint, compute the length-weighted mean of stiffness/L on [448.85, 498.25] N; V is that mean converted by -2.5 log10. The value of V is 0.03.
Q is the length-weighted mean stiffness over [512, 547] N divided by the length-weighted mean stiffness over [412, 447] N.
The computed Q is 1.0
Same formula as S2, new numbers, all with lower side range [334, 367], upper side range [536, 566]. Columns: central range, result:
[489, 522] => -1.84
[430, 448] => -0.51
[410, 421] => 0.49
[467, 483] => -0.24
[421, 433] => 0.12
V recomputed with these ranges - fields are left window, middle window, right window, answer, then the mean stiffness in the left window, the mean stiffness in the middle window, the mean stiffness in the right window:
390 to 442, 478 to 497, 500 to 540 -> 0.06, 182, 171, 181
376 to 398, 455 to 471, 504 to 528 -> -0.02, 185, 187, 184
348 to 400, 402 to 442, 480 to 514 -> 0.02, 189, 182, 179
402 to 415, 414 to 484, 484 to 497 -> -0.05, 178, 184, 173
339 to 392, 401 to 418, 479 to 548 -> 0.05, 192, 179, 177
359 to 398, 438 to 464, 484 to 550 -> -0.02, 189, 186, 178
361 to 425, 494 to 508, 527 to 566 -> -0.05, 184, 183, 170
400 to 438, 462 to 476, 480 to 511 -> -0.07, 182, 192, 178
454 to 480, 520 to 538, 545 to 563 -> -0.02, 184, 175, 168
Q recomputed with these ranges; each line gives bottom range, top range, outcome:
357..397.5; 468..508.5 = 0.95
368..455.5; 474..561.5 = 0.95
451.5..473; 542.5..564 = 0.89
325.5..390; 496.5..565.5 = 0.91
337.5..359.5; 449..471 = 0.96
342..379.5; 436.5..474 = 0.97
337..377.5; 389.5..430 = 0.93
